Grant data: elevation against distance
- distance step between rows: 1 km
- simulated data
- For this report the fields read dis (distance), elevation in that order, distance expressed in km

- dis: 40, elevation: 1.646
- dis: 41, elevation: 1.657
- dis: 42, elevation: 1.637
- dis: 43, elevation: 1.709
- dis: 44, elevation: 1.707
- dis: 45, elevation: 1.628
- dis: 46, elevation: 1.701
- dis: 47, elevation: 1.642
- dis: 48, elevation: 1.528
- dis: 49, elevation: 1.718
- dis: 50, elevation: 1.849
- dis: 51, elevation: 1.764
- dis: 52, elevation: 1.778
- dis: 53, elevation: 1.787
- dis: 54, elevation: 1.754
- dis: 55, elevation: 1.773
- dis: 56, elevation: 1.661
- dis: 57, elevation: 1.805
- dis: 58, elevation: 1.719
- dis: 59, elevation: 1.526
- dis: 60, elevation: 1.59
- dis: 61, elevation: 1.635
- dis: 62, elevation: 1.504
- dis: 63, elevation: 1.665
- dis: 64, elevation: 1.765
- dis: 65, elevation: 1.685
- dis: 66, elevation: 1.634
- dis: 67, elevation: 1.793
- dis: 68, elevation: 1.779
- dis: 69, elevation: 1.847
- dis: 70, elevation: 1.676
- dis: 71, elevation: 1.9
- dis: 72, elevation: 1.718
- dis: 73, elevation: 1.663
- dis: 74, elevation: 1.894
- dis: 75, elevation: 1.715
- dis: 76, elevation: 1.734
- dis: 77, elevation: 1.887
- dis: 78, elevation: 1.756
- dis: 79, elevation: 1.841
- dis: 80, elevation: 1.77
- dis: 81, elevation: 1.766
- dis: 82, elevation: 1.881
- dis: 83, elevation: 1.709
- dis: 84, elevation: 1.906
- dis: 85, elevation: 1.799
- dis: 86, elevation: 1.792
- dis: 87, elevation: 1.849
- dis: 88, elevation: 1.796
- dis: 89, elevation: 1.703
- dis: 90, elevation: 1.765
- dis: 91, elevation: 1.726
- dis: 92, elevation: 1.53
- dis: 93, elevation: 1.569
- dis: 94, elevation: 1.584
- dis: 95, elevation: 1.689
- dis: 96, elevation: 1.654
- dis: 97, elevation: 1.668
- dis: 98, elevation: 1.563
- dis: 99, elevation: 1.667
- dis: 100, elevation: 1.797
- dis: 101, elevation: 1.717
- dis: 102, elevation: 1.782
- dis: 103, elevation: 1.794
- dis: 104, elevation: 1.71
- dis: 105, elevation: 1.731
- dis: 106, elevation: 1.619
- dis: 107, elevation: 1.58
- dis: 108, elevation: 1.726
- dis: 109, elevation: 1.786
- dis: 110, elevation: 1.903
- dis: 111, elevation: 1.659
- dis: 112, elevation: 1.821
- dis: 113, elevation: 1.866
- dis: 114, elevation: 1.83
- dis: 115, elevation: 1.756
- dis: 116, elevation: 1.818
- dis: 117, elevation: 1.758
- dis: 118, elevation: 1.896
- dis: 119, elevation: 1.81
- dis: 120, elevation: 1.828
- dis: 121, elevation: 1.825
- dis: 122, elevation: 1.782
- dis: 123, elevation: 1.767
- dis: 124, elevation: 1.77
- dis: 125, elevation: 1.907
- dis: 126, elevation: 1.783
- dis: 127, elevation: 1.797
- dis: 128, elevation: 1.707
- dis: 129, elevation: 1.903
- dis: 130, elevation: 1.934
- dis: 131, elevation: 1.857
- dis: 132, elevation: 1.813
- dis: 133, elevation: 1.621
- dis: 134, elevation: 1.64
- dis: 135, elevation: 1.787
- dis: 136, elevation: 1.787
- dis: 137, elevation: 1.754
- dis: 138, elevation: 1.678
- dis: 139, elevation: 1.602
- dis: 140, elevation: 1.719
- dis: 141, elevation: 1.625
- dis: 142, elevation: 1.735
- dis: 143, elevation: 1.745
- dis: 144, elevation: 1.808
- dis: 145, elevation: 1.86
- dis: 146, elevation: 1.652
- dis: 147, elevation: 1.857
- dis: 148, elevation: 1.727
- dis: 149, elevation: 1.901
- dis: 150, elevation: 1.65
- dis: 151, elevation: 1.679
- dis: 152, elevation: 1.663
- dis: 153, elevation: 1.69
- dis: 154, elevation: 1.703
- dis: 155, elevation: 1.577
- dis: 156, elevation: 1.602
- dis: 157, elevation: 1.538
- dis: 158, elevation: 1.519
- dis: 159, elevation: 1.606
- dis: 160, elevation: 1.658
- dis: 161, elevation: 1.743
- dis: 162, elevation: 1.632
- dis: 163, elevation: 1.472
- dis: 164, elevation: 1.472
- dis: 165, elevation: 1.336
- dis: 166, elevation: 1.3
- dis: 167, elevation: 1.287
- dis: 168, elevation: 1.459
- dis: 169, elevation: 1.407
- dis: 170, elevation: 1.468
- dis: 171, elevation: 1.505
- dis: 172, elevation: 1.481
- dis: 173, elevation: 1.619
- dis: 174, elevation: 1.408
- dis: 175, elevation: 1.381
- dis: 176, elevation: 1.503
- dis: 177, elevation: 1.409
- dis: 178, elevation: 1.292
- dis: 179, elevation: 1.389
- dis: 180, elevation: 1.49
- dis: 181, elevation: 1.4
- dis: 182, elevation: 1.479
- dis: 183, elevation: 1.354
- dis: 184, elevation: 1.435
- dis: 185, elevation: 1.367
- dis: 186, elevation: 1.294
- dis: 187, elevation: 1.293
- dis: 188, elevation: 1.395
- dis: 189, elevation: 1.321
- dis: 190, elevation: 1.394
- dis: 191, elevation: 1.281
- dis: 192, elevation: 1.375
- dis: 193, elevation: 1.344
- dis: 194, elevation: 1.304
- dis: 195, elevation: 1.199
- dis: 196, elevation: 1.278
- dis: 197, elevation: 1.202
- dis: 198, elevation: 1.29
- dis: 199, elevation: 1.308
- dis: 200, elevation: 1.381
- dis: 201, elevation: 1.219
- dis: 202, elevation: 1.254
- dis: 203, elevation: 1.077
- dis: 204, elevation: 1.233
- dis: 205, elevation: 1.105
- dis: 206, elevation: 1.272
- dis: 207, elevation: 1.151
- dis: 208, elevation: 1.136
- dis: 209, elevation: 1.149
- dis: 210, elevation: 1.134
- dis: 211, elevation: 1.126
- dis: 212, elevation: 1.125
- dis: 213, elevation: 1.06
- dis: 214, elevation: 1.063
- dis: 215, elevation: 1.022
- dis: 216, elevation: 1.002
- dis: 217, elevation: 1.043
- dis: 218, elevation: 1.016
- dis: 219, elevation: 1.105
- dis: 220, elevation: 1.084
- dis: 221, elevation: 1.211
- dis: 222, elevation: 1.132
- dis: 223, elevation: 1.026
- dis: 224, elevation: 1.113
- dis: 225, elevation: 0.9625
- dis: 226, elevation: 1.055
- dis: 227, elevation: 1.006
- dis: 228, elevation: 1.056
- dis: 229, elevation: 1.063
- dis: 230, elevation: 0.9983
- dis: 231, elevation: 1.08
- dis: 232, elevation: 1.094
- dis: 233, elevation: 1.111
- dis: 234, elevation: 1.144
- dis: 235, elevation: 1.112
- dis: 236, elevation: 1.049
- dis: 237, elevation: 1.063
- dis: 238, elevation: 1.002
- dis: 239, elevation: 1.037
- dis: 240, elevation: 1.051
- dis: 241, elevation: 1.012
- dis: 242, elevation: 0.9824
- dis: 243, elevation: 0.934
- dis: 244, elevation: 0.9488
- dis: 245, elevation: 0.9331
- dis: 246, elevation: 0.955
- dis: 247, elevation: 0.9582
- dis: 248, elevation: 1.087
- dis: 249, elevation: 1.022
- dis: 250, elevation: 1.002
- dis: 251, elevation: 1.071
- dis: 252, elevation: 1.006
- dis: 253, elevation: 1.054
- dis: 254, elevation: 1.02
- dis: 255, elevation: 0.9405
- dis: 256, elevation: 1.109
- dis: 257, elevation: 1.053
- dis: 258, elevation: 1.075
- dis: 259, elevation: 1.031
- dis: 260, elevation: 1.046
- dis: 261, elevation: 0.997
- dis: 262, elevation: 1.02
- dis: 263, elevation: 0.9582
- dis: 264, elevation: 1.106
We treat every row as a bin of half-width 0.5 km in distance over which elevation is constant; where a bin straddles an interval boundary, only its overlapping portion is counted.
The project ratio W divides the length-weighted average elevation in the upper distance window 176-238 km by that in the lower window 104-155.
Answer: 0.7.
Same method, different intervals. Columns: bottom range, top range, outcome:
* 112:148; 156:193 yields 0.81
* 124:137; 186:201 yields 0.73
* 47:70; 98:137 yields 1.04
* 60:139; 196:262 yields 0.62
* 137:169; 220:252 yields 0.64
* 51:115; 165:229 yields 0.72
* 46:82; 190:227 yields 0.67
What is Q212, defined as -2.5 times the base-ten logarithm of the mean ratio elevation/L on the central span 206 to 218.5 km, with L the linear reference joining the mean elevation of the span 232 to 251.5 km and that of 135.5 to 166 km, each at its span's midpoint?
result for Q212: 0.13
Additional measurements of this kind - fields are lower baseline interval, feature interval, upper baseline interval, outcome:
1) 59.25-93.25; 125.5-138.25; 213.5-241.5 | -0.189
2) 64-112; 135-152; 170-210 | -0.148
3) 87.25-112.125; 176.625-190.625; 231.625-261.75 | -0.049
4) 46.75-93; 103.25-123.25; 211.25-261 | -0.143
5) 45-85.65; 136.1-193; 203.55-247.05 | -0.161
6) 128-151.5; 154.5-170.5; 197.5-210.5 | 0.040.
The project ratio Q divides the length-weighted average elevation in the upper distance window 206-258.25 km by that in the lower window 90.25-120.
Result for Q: 0.61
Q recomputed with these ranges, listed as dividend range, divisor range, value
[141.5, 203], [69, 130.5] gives 0.84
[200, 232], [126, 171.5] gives 0.67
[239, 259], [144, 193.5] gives 0.67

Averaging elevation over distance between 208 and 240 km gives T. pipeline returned 1.07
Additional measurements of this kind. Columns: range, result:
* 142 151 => 1.77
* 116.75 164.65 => 1.72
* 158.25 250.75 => 1.22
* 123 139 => 1.78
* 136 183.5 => 1.57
